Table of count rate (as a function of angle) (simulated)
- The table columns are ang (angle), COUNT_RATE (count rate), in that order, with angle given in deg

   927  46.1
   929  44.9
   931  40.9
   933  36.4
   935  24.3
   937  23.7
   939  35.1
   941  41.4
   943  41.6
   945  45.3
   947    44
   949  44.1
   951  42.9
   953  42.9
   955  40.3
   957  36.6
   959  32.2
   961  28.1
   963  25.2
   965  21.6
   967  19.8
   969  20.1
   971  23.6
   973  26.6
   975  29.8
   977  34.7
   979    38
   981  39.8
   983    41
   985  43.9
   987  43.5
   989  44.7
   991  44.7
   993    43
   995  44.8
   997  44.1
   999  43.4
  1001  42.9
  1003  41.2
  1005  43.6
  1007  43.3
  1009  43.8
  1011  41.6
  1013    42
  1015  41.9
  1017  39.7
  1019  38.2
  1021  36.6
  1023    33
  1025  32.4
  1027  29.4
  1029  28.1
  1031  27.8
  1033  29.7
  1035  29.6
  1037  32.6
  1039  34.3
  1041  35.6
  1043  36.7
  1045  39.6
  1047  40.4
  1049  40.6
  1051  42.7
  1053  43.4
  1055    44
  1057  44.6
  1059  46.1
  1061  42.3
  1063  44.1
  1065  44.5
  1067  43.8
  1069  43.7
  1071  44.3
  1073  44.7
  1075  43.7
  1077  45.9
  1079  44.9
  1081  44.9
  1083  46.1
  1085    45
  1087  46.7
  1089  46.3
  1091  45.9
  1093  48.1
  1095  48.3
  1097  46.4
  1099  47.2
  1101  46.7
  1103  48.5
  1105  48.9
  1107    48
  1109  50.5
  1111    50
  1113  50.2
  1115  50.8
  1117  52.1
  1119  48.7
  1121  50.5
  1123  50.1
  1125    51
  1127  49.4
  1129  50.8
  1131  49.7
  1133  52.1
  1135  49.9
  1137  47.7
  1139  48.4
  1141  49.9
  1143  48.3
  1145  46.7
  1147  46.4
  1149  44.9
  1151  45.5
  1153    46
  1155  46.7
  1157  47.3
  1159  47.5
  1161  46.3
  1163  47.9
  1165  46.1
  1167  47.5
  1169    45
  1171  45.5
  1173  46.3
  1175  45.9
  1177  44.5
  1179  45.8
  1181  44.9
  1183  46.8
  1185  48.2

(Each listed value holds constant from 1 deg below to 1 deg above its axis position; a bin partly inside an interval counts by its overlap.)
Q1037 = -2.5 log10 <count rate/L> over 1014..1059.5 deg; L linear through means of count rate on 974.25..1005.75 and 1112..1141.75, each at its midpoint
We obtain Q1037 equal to 0.208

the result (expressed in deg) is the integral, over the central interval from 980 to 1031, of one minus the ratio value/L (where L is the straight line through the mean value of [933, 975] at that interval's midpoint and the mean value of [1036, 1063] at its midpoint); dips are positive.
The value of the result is -4.6 deg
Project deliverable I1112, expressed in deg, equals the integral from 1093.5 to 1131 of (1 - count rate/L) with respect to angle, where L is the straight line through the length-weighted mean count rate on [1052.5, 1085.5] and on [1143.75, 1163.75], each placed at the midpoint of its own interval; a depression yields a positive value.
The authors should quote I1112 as -3.1 deg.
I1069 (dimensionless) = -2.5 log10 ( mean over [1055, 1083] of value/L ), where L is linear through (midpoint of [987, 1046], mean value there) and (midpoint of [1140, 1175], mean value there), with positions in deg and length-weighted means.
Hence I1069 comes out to -0.08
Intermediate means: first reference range 38.3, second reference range 46.7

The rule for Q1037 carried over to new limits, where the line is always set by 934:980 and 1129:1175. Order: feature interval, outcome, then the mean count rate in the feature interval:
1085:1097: -0.09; 46.8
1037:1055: 0.02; 39.1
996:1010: -0.18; 43.2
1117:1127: -0.11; 50.2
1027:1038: 0.29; 29.5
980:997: -0.22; 43.2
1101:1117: -0.12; 49.5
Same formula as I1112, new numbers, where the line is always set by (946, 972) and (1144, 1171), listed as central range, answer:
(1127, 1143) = -1.7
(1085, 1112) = -3.5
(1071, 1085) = -1.4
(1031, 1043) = 1.8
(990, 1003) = -3.2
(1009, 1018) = -1.3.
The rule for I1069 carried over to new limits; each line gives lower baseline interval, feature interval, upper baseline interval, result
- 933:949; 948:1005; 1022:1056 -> -0.01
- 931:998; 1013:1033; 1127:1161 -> 0.16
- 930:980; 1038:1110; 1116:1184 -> -0.05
